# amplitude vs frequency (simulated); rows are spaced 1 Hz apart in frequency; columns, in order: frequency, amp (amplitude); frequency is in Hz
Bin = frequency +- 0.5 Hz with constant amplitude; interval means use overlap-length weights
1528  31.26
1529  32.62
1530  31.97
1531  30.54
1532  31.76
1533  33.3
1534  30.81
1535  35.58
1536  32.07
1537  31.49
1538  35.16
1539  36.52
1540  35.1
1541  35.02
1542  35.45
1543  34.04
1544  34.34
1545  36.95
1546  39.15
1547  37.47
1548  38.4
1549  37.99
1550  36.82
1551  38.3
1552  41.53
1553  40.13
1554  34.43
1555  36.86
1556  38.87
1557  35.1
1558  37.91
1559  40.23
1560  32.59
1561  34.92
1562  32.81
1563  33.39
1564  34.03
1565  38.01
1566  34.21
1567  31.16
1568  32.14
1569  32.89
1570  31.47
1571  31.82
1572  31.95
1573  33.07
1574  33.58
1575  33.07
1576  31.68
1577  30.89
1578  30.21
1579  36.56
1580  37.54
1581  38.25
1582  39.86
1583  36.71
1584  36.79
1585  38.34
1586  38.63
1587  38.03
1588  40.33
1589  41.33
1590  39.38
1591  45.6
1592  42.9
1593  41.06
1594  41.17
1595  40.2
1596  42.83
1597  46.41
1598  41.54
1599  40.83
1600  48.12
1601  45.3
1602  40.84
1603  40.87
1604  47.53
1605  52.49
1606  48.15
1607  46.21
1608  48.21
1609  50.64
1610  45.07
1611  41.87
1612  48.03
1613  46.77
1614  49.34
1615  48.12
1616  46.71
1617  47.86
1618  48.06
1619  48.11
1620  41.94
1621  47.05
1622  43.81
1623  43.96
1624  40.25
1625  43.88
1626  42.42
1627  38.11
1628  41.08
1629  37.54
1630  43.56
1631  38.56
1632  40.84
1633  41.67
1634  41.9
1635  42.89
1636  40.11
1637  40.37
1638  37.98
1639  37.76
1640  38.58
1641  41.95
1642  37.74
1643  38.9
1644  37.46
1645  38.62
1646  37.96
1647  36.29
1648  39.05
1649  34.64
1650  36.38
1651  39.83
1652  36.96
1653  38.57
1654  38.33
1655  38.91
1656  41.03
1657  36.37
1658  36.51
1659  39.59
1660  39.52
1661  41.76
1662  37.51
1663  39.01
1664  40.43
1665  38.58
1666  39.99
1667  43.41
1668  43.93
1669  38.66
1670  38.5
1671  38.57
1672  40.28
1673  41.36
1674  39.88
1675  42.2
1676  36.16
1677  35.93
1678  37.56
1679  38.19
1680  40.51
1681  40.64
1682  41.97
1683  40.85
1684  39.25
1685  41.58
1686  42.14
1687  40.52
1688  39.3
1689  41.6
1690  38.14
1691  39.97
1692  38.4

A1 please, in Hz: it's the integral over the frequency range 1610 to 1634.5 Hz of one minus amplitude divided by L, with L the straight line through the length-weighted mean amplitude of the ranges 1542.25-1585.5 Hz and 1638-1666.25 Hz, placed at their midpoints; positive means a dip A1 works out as -4.2 Hz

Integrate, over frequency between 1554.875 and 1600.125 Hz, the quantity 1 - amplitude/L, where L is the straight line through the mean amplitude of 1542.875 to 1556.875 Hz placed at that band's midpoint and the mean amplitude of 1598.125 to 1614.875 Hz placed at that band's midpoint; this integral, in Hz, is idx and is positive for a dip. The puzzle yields 5.2 Hz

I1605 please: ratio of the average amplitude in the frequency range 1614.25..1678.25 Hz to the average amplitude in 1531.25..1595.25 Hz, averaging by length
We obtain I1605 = 1.12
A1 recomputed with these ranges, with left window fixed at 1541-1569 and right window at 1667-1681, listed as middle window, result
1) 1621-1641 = -1.40 Hz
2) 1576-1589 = 0.03 Hz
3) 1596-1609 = -2.82 Hz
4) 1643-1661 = 0.36 Hz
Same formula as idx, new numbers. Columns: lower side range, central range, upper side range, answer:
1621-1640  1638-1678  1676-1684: 1.1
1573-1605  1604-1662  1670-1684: -3.4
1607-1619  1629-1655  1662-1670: 2.6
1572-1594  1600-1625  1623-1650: -4.9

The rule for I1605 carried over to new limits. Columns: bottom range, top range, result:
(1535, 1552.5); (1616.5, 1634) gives 1.18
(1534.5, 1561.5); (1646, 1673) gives 1.07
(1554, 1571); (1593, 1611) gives 1.29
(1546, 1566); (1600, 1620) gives 1.27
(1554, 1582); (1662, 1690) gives 1.16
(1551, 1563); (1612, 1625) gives 1.25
